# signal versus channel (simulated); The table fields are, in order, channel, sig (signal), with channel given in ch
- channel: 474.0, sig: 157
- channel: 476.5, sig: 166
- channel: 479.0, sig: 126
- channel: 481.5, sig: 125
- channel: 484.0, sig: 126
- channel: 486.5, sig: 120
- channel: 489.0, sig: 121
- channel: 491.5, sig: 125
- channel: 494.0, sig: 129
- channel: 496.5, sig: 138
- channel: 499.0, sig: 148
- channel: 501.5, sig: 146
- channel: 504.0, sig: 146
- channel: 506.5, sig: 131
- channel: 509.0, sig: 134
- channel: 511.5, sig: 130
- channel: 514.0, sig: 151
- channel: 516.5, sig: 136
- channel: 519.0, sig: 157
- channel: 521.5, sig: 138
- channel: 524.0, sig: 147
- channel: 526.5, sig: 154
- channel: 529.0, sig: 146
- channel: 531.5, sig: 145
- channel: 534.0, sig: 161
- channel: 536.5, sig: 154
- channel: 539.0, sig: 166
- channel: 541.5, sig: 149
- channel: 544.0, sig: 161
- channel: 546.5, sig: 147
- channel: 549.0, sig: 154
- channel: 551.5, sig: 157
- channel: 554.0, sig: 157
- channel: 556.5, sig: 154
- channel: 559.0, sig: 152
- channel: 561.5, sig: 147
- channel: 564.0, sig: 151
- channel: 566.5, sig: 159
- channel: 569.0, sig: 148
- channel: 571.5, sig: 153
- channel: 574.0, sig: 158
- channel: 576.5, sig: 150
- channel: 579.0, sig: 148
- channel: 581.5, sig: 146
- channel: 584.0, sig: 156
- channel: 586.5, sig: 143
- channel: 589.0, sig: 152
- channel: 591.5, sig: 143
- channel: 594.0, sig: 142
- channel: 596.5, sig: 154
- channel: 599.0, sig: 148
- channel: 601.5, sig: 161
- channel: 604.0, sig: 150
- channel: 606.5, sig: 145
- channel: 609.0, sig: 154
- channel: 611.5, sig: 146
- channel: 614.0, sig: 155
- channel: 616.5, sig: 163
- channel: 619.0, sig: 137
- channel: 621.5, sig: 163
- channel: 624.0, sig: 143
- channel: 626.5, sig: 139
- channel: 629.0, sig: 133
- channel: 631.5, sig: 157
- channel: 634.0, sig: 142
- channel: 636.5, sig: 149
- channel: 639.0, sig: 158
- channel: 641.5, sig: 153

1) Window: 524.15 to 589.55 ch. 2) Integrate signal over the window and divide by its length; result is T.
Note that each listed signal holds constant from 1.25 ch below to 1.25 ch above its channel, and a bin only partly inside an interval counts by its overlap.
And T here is 153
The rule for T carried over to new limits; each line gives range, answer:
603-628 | 149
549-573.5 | 153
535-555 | 156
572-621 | 150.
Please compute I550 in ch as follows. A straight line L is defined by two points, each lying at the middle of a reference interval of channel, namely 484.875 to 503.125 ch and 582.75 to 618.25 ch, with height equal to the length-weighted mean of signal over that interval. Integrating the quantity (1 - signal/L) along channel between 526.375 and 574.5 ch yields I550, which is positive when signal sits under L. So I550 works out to -3.9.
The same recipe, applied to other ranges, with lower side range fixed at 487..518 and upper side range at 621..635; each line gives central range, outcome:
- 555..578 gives -1.9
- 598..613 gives -0.7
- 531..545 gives -1.8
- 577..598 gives -0.8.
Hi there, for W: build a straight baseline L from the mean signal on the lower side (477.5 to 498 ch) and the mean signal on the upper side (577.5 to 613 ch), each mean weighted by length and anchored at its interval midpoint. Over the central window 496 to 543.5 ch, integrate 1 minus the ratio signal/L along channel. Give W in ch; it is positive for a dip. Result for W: -4.57 ch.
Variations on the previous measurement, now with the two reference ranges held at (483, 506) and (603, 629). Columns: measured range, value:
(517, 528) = -0.90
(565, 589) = -1.26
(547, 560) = -1.26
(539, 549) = -1.06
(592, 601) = -0.15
